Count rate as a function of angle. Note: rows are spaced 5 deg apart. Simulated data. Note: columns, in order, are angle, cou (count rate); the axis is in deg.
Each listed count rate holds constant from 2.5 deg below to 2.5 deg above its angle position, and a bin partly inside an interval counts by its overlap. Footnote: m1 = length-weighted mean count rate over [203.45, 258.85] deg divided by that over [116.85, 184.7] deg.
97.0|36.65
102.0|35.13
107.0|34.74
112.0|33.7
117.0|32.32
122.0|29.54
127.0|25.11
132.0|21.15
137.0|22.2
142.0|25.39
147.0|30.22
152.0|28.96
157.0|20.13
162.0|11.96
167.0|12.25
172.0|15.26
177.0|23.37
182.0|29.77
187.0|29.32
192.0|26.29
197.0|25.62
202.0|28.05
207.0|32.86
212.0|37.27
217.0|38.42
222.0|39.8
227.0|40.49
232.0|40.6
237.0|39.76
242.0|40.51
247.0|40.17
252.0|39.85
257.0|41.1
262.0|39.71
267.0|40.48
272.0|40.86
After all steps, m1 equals 1.68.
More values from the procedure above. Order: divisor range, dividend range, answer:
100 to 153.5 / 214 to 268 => 1.39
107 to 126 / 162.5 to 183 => 0.59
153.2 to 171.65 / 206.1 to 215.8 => 2.27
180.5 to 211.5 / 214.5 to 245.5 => 1.37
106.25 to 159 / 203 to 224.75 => 1.33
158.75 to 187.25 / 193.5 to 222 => 1.68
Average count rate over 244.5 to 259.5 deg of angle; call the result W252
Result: 40.4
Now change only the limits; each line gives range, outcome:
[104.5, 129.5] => 31.1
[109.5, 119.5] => 33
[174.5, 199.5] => 26.9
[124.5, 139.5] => 22.8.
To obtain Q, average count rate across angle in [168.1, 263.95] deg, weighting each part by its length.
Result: 33.8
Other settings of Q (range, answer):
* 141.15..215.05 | 25.2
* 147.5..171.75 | 19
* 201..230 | 36.6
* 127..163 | 23.5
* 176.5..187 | 27.8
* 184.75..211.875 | 29.2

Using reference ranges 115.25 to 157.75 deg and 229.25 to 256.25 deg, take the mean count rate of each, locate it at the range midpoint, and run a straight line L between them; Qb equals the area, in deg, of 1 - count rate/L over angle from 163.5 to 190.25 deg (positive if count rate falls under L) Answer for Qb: 8.5 deg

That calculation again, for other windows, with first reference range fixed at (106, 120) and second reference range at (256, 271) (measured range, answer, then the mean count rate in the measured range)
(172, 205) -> 9.5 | 26.3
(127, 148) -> 6.2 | 24.4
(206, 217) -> 0.5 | 36.1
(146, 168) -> 9.1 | 20.6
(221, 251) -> -0.9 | 40.2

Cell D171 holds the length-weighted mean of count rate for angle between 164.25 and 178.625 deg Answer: 16.5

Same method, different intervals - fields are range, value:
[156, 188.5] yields 20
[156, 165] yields 15.2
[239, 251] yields 40.3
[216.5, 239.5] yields 39.9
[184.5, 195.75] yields 27.6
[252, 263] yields 40.4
